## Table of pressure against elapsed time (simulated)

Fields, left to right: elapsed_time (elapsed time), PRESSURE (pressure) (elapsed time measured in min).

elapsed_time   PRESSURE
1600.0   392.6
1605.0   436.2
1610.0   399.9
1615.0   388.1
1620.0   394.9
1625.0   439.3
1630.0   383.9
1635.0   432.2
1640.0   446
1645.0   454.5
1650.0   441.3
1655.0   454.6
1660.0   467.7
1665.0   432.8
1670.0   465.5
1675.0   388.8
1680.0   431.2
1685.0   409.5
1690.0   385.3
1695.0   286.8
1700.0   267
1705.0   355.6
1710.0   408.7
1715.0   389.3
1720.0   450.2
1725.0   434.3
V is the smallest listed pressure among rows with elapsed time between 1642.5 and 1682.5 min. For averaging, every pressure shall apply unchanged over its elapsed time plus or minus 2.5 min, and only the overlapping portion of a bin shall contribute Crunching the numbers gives 388.8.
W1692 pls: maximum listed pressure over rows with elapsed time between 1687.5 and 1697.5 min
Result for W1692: 385.3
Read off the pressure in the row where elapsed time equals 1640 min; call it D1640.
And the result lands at 446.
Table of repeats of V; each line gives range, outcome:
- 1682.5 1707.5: 267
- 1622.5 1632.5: 383.9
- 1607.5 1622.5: 388.1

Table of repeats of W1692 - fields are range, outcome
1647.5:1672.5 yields 467.7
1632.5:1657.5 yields 454.6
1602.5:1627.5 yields 439.3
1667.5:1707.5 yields 465.5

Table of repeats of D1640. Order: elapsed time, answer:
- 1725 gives 434.3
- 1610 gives 399.9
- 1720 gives 450.2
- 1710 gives 408.7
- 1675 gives 388.8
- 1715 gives 389.3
